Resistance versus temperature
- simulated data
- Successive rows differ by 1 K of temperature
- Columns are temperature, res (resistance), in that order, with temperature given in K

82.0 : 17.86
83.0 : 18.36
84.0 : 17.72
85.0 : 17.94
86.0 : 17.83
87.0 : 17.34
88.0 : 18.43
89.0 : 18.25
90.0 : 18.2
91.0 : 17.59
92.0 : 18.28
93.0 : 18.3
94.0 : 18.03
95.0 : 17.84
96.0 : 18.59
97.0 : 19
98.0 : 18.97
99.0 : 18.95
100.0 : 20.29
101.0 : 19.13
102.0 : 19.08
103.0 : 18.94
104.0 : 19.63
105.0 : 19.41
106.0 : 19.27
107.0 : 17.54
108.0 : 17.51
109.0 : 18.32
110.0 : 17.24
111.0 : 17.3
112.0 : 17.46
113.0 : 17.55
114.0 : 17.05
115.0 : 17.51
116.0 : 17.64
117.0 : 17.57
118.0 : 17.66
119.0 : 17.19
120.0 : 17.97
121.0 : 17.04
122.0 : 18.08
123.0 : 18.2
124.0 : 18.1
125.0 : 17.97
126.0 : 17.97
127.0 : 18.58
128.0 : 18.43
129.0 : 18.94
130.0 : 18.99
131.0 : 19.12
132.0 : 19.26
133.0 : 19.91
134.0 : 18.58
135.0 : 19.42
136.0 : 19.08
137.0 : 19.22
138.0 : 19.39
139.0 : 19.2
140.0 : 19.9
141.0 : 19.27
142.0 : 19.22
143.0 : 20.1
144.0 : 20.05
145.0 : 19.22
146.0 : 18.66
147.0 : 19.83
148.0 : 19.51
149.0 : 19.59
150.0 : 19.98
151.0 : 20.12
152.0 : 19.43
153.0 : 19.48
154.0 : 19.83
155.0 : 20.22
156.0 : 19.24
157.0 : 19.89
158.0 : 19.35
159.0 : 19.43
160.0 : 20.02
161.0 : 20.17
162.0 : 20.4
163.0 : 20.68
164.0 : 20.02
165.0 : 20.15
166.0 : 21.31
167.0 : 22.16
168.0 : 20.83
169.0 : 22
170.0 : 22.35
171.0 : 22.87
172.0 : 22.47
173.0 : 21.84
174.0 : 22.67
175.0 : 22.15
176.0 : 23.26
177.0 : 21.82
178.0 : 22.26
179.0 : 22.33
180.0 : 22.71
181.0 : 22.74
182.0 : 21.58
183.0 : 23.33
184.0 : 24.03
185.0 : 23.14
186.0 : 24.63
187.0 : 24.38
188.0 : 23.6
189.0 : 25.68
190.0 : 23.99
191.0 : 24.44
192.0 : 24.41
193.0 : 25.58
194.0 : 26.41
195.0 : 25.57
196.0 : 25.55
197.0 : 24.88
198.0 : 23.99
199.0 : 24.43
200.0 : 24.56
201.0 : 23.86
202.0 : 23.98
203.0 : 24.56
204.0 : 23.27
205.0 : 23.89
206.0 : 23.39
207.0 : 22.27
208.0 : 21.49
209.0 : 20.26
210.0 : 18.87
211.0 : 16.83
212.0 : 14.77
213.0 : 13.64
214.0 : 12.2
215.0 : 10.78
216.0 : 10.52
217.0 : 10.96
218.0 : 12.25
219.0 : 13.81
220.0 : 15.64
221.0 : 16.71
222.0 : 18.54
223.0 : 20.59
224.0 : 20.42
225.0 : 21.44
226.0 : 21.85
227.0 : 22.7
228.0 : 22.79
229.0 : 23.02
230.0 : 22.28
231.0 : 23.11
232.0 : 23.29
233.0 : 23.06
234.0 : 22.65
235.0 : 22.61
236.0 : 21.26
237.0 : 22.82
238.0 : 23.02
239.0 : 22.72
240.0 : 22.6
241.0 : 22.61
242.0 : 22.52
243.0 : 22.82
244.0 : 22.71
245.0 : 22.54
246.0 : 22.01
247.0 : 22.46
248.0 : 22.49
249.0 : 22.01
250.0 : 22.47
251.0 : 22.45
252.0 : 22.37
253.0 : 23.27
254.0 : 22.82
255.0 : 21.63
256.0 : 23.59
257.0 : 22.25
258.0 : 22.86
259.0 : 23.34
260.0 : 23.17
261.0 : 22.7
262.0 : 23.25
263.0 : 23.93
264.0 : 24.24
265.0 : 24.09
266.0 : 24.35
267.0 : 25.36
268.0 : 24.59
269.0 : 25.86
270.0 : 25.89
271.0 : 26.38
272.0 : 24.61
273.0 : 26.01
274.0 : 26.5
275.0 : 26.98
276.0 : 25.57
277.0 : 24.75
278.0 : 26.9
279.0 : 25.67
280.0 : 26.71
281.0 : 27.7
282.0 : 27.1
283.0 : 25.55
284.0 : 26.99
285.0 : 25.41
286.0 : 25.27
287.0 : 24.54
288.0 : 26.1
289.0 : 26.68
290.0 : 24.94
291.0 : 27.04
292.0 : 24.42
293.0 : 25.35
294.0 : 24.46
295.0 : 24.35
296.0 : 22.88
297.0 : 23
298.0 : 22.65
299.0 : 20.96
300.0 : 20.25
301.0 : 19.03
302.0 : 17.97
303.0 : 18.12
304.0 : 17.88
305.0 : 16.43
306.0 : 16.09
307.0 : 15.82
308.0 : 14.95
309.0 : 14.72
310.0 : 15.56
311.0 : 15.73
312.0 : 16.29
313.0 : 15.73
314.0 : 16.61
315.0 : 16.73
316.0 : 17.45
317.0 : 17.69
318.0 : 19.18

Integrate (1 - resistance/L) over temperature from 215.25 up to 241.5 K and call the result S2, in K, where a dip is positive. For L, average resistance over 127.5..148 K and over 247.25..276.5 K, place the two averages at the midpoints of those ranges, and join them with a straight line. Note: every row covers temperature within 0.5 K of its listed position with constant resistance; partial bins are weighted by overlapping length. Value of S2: 3.1 K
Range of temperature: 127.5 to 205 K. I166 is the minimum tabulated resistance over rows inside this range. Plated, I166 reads 18.43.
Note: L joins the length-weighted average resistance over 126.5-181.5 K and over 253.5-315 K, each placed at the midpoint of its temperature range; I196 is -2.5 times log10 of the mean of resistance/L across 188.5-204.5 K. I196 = -0.17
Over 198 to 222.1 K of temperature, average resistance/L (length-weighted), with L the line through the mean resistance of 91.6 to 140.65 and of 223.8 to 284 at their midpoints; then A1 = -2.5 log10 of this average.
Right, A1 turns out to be 0.186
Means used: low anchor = 18.5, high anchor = 23.7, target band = 18.5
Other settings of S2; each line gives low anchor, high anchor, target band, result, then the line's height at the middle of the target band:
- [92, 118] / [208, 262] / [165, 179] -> -1.9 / 19.4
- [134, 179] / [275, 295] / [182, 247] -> 3.8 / 22.9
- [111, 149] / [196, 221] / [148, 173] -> -2.3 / 18.8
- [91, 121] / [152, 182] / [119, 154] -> 1.2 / 19.7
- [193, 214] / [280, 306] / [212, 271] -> 3.7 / 22.7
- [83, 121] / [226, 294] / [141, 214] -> -2.4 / 21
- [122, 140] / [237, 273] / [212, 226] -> 4.2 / 22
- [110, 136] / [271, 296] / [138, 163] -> -0.3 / 19.4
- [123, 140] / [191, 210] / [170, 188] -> -0.4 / 22.3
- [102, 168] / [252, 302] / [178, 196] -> -2.6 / 21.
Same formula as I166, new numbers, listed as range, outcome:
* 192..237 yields 10.52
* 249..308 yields 14.95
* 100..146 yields 17.04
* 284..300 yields 20.25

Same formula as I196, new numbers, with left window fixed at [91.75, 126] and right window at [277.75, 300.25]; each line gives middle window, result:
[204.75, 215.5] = 0.224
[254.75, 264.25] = 0.037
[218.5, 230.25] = 0.136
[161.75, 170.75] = -0.042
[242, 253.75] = 0.045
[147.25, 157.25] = 0.006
